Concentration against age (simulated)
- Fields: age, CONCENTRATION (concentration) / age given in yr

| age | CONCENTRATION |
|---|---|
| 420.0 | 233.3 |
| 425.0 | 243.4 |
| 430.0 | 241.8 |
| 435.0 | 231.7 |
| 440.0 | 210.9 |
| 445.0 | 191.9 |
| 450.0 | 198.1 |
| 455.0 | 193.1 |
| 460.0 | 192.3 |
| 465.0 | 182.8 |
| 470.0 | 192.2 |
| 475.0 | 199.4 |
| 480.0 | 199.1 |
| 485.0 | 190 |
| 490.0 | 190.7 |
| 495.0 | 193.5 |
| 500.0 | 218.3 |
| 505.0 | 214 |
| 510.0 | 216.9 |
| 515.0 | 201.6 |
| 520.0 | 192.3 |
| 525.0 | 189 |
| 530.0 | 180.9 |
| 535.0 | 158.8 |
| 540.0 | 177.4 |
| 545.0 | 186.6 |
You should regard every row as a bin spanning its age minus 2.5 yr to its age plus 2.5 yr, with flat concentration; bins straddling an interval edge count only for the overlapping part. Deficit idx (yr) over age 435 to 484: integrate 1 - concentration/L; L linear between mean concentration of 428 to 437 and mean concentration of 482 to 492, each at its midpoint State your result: 3.8 yr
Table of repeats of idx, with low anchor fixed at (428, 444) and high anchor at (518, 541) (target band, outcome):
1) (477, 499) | 0.46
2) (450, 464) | 1.42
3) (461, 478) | 1.34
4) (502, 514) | -1.52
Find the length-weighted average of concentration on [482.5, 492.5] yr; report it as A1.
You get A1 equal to 190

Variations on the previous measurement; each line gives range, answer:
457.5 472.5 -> 189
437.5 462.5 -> 197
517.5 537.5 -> 180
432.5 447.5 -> 212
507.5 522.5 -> 204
